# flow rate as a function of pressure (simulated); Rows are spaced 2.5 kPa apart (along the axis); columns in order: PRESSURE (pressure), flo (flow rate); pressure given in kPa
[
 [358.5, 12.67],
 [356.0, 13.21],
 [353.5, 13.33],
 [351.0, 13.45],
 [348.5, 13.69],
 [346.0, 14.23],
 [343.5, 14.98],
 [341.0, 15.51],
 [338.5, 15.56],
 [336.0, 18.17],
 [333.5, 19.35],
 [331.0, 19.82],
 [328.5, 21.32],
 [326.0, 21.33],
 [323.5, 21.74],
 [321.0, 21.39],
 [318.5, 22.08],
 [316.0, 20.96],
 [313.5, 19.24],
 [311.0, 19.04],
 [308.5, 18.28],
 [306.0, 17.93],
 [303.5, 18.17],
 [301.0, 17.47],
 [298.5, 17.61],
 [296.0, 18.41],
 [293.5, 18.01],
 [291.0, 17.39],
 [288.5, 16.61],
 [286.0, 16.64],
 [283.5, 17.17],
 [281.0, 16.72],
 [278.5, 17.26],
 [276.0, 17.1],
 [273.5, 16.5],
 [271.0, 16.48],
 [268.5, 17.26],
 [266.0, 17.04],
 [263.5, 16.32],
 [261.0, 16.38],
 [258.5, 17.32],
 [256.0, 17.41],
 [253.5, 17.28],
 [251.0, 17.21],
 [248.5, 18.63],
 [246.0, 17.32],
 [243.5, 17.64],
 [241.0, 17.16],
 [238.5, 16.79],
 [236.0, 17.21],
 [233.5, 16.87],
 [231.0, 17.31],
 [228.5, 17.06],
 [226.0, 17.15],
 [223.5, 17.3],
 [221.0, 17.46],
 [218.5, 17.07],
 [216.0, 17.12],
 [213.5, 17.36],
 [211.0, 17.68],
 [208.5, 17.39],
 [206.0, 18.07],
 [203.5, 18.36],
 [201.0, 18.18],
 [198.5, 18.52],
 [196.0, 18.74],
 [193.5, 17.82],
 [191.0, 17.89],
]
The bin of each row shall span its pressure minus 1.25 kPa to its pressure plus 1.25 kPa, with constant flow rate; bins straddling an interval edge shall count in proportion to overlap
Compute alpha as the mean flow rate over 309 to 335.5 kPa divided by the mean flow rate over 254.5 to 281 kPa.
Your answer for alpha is 1.21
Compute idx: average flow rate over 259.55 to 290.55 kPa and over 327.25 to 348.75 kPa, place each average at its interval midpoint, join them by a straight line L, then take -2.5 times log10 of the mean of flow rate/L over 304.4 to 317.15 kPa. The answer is -0.12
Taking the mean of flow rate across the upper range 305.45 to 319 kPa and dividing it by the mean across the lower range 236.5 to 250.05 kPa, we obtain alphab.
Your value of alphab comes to 1.1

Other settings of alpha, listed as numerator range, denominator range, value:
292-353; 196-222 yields 1.02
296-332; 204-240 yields 1.14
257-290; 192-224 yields 0.95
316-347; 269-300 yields 1.10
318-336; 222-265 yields 1.21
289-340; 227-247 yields 1.11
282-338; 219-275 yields 1.11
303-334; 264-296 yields 1.18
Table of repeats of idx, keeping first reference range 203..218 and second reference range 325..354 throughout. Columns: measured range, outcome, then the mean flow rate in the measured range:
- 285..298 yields -0.022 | 17.4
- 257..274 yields 0.030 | 16.8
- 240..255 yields -0.011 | 17.5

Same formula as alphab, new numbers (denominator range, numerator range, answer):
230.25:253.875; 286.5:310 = 1.02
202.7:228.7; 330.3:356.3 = 0.89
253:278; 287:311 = 1.05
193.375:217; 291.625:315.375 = 1.02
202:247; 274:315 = 1.02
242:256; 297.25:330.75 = 1.12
